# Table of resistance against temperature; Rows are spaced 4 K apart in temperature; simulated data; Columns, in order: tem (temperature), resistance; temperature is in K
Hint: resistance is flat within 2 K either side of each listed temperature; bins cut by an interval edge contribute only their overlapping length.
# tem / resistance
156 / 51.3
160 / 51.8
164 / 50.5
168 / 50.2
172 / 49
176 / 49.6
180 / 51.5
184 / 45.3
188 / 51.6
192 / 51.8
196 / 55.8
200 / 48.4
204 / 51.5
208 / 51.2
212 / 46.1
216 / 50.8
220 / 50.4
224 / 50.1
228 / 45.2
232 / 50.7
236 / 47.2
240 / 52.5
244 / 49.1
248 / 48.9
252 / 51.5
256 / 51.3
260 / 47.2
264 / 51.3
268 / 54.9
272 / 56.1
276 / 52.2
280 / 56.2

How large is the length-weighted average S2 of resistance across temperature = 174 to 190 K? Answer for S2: 49.5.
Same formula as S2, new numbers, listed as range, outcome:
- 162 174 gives 49.9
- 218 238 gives 48.7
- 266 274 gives 55.5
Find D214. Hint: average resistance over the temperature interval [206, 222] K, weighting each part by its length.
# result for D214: 49.6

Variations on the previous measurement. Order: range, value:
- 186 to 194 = 51.7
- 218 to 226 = 50.2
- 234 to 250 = 49.4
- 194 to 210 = 51.7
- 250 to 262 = 50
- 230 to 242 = 50.1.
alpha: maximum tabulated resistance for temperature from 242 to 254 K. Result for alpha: 51.5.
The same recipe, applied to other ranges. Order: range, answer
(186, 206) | 55.8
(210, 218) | 50.8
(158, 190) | 51.8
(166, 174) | 50.2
